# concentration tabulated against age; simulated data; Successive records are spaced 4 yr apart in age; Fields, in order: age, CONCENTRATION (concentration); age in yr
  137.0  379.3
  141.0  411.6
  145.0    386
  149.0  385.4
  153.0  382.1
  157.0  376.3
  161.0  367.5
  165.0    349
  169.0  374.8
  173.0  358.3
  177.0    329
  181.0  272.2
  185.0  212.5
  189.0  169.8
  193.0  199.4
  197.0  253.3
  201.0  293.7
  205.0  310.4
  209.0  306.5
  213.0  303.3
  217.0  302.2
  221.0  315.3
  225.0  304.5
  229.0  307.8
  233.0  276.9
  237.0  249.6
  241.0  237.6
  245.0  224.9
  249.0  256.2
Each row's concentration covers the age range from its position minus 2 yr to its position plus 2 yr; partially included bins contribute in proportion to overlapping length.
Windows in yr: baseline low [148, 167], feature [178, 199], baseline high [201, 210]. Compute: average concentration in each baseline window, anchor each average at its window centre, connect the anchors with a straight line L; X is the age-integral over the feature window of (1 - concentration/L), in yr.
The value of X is 6.5 yr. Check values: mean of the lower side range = 371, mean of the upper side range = 305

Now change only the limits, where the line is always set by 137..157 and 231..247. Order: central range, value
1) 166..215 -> 5.8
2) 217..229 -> -1.6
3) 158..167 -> 0.1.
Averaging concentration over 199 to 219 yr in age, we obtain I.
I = 303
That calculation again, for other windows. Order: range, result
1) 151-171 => 370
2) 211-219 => 303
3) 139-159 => 388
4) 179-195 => 213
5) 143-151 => 386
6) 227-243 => 268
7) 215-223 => 309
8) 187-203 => 229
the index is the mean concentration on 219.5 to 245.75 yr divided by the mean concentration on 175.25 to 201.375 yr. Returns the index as 1.1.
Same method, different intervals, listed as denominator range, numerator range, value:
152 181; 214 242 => 0.81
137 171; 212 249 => 0.73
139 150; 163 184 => 0.84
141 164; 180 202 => 0.60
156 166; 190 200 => 0.62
